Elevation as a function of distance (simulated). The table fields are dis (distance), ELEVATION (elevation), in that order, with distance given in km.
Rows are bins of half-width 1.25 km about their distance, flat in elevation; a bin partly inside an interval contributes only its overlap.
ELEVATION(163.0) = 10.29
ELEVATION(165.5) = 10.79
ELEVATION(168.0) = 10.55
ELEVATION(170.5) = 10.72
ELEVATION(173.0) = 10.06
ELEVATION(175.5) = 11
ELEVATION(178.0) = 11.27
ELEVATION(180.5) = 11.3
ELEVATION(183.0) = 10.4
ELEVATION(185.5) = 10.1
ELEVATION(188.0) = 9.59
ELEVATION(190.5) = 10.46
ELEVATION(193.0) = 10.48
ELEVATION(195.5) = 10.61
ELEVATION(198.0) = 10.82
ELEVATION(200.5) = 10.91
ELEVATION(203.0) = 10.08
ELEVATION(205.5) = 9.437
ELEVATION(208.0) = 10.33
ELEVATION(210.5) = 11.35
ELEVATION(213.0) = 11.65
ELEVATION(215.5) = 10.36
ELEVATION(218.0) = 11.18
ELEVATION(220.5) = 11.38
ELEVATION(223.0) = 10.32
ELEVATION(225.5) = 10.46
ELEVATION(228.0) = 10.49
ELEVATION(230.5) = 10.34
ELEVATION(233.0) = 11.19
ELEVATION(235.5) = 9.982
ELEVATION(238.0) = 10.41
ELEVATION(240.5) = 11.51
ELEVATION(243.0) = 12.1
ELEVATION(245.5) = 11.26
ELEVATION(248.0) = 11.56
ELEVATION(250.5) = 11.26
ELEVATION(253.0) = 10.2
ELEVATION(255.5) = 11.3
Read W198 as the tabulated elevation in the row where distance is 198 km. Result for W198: 10.82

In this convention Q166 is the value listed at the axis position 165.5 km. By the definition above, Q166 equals 10.79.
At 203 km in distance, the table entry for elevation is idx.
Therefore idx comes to 10.08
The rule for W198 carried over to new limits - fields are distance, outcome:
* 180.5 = 11.3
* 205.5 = 9.437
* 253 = 10.2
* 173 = 10.06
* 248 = 11.56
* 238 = 10.41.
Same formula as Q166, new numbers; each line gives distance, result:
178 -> 11.27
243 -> 12.1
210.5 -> 11.35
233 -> 11.19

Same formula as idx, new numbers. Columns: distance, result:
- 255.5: 11.3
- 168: 10.55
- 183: 10.4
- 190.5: 10.46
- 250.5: 11.26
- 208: 10.33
